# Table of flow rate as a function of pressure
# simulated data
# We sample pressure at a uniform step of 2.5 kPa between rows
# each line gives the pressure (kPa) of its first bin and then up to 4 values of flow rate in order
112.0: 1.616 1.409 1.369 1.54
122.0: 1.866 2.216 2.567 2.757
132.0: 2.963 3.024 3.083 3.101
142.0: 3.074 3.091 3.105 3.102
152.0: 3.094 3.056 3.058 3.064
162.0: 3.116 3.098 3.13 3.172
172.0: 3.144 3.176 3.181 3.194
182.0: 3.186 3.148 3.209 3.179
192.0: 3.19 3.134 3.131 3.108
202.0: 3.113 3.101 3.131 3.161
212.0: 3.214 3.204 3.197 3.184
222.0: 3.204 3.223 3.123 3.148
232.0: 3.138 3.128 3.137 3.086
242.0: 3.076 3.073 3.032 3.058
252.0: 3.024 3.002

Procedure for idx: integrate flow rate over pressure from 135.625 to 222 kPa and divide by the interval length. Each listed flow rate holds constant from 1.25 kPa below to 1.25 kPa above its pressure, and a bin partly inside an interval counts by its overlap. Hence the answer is 3.14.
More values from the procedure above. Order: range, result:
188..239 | 3.16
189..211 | 3.14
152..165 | 3.08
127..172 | 3.05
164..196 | 3.17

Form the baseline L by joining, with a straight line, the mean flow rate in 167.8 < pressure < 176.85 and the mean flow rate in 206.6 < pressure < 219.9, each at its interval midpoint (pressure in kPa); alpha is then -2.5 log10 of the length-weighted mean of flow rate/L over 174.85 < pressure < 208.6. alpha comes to 0.01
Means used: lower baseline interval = 3.16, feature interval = 3.15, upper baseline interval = 3.18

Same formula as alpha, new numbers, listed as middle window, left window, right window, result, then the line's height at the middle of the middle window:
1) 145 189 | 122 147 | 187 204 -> -0.05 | 3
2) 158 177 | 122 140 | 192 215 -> -0.07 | 2.94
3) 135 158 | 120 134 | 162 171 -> -0.11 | 2.79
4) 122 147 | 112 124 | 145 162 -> -0.24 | 2.29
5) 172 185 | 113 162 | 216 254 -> -0.11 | 2.86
